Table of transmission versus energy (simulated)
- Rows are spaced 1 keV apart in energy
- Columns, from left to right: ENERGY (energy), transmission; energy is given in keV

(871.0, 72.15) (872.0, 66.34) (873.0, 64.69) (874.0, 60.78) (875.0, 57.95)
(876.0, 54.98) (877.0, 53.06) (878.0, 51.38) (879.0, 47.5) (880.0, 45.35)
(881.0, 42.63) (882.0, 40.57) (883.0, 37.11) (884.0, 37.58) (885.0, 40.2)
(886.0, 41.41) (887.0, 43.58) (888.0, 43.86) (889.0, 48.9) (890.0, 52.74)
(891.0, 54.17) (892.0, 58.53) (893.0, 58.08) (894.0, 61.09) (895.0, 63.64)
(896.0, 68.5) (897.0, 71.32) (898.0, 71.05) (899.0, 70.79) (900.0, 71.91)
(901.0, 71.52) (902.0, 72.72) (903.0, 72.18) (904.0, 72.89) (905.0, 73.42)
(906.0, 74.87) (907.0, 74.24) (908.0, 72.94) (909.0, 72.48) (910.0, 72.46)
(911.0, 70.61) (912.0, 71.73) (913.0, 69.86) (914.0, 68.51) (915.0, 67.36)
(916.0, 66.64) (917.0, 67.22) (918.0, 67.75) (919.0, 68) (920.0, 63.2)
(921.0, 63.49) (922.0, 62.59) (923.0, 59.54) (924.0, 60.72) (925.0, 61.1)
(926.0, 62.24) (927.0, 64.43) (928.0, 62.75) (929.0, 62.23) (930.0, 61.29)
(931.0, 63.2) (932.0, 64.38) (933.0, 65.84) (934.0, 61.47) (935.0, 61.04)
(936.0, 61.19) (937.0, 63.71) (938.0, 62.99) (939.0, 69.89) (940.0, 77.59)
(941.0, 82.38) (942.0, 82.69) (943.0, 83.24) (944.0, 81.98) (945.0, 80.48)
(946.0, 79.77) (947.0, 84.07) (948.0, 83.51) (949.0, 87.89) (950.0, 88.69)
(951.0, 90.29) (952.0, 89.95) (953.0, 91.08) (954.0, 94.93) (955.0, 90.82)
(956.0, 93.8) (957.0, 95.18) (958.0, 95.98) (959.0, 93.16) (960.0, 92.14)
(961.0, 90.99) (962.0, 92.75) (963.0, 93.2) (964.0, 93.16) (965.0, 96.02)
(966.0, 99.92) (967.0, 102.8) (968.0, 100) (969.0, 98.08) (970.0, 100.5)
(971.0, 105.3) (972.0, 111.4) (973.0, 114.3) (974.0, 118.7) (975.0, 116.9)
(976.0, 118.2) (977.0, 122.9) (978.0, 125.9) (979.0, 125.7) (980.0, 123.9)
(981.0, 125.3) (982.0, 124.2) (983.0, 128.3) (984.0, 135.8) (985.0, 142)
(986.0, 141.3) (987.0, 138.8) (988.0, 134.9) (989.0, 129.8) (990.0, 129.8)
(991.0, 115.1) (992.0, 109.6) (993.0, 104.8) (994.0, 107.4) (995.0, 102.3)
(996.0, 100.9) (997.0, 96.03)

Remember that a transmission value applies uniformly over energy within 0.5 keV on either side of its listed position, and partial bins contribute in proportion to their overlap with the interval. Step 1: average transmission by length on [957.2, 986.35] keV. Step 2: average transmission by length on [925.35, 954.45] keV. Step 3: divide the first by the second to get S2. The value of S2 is 1.49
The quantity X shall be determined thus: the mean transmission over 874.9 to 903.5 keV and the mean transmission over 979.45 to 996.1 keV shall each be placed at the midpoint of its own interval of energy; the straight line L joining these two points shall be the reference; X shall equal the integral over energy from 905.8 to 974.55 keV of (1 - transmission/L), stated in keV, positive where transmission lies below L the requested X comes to 8.3 keV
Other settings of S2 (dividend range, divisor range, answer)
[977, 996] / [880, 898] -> 2.42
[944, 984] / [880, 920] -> 1.64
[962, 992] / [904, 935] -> 1.76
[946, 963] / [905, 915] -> 1.26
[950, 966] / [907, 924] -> 1.37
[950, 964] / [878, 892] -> 2.05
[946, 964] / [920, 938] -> 1.45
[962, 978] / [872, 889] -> 2.20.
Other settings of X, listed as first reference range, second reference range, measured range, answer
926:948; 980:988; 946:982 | 1.7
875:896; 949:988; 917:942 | 4.8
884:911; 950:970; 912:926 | 1.6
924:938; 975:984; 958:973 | 1.2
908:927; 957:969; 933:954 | 1.3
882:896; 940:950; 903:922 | -1.9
